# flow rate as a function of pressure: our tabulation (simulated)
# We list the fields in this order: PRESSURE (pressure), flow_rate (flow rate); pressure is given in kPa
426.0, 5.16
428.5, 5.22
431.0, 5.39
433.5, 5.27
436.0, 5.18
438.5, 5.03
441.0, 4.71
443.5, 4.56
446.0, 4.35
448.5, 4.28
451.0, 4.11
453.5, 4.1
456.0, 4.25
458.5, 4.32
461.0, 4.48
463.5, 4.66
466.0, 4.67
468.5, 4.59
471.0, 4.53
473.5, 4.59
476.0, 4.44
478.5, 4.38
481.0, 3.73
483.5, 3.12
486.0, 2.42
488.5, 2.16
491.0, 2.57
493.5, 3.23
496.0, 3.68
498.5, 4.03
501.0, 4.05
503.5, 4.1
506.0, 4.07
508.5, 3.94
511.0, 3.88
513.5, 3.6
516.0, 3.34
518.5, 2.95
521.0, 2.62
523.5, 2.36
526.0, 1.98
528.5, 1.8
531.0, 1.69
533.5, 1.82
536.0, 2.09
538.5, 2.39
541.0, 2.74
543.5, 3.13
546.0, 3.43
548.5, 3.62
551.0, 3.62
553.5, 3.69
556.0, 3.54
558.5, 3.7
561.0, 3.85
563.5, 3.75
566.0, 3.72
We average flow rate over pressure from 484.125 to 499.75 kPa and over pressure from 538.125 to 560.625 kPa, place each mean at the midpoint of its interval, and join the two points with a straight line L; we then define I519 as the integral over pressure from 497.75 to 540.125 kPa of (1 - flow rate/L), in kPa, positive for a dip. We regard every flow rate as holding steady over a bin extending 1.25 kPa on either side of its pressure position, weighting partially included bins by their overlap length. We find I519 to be 2.6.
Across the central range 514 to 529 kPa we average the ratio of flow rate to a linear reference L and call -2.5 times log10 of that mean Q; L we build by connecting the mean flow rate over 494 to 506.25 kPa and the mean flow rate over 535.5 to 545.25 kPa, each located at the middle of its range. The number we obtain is 0.25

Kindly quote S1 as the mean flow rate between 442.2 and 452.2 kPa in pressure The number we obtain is 4.33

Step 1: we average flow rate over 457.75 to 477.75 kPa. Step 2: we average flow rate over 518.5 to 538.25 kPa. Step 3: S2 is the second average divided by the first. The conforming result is 0.47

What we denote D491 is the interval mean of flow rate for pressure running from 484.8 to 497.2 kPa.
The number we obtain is 2.81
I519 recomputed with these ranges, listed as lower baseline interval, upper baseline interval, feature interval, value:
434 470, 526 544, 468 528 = -4.8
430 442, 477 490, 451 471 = -1.7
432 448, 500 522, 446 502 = 4.3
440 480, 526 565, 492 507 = -0.4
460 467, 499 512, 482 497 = 4.8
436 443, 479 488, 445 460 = 0.4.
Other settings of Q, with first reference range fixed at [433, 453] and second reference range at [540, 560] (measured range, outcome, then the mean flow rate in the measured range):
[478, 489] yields 0.31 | 3.15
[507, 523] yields 0.15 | 3.35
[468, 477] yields -0.05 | 4.54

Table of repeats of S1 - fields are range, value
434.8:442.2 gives 4.97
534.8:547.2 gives 2.76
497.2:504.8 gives 4.06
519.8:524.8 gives 2.48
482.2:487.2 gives 2.78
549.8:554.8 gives 3.65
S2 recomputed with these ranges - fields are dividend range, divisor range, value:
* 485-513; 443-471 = 0.79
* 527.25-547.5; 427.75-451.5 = 0.50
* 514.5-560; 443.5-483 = 0.65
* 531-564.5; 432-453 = 0.67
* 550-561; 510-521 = 1.10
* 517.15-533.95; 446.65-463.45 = 0.51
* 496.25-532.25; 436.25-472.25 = 0.71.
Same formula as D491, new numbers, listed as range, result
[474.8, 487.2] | 3.62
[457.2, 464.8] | 4.49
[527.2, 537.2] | 1.85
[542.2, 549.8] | 3.39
